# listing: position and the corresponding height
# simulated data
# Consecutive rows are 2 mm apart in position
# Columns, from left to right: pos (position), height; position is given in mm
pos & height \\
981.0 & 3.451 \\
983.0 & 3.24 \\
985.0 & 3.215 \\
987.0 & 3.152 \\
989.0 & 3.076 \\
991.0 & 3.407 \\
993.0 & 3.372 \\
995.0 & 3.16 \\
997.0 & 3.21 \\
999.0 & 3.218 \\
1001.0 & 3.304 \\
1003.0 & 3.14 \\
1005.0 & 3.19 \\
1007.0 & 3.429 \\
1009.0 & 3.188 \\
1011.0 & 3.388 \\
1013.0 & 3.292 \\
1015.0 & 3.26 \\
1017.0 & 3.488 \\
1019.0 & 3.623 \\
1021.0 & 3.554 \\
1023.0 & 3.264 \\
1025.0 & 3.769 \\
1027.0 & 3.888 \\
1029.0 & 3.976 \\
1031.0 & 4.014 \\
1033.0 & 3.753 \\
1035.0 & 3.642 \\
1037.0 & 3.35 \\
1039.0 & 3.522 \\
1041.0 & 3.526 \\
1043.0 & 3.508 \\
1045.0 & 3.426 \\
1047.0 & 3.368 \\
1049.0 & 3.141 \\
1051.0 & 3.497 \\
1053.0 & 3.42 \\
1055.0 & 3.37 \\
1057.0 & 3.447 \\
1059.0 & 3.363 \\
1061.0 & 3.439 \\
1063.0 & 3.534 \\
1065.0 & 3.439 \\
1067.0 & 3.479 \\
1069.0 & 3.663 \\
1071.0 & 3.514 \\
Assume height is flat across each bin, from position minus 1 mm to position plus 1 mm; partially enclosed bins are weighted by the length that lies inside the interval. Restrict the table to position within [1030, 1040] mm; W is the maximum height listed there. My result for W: 4.014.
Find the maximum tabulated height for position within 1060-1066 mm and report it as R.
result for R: 3.534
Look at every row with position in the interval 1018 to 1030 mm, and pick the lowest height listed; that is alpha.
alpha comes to 3.264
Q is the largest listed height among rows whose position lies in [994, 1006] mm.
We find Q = 3.304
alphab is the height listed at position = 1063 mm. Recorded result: 3.534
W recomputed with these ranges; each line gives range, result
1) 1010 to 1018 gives 3.488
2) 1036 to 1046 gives 3.526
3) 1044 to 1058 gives 3.497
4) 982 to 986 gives 3.24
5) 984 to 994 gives 3.407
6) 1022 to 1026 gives 3.769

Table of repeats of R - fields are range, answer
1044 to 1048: 3.426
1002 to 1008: 3.429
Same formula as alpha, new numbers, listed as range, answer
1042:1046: 3.426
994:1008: 3.14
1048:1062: 3.141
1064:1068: 3.439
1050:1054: 3.42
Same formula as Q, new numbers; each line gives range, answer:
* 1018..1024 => 3.623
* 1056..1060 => 3.447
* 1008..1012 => 3.388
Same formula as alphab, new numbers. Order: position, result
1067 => 3.479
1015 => 3.26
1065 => 3.439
